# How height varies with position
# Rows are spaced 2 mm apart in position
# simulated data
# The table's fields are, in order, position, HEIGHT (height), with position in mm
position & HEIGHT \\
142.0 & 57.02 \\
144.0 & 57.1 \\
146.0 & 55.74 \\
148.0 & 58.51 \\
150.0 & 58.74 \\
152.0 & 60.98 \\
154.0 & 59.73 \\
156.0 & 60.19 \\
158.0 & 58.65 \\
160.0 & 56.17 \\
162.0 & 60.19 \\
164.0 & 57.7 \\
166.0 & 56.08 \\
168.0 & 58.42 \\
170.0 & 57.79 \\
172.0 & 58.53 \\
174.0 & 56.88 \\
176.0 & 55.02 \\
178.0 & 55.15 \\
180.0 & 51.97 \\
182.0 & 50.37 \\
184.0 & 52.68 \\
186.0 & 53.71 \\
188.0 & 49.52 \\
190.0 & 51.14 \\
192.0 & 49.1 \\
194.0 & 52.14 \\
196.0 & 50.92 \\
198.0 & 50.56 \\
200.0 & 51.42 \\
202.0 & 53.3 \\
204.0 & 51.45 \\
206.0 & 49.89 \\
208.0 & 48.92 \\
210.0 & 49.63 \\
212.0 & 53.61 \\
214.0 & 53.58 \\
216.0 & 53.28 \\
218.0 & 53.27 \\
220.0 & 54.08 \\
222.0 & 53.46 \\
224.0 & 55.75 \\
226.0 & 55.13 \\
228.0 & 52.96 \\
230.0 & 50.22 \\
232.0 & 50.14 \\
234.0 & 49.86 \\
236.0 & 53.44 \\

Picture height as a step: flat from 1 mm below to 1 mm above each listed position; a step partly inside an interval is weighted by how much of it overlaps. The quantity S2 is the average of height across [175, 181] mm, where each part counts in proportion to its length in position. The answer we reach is 54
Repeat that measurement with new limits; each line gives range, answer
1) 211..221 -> 53.6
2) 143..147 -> 56.4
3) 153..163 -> 59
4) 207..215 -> 51.4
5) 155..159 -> 59.4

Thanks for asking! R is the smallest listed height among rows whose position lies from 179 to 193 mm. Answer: 49.1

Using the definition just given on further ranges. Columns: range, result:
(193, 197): 50.92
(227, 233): 50.14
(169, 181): 51.97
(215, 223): 53.27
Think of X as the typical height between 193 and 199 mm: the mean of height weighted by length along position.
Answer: 51.2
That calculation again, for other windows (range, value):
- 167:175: 57.9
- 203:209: 50.1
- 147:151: 58.6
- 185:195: 51.1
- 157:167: 57.8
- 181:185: 51.5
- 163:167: 56.9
